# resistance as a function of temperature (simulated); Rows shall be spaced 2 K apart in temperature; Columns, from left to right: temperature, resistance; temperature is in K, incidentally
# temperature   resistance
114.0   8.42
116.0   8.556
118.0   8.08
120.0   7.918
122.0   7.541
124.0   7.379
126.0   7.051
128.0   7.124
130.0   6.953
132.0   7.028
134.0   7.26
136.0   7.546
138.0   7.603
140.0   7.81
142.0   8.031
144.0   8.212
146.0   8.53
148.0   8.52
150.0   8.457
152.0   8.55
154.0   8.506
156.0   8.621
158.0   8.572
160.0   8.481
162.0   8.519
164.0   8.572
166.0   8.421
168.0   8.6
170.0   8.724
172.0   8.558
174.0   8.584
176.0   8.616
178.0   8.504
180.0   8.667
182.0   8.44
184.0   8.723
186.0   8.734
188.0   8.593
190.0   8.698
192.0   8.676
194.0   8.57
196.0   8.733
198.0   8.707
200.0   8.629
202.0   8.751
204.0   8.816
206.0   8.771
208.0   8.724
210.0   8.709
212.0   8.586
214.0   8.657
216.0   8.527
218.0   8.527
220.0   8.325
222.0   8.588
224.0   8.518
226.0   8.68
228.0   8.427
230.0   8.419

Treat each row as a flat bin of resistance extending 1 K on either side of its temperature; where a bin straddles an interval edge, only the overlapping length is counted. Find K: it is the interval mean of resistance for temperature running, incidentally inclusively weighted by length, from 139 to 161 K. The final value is 8.39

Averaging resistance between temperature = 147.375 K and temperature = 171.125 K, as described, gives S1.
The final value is 8.55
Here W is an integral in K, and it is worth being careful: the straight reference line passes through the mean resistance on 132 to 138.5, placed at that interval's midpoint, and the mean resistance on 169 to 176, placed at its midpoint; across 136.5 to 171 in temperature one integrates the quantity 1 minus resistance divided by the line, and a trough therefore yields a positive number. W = -1.7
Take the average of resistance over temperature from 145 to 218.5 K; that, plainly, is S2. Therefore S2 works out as 8.61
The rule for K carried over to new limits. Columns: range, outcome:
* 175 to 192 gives 8.63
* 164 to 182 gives 8.58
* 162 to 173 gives 8.57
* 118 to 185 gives 8.14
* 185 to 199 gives 8.67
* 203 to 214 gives 8.72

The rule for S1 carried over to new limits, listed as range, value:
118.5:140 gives 7.38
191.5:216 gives 8.69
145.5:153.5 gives 8.51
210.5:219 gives 8.58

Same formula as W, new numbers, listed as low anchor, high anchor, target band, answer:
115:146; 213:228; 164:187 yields -1.4 K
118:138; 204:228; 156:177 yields -1.8 K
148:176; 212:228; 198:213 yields -0.3 K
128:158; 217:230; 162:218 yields -2.4 K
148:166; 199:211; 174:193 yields 0.0 K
